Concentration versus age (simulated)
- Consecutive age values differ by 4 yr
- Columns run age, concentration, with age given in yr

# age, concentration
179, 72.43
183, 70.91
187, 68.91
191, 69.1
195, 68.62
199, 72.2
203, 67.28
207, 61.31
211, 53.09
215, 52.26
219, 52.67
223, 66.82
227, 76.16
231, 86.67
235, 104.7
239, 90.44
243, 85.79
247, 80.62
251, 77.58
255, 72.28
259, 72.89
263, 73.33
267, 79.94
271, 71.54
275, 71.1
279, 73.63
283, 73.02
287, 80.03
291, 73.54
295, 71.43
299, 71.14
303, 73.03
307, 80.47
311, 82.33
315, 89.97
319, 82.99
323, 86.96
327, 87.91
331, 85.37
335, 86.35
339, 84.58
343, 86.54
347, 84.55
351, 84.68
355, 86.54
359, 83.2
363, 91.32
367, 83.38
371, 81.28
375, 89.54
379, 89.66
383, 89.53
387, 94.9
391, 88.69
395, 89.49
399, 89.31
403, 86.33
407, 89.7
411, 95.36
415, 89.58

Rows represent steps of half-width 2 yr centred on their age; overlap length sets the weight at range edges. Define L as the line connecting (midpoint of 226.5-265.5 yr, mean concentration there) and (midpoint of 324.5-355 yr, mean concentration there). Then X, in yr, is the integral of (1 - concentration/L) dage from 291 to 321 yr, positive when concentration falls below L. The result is 2.2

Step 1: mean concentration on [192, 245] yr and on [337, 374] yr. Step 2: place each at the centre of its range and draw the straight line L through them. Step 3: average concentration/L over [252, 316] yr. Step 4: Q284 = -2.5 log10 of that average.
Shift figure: 0.04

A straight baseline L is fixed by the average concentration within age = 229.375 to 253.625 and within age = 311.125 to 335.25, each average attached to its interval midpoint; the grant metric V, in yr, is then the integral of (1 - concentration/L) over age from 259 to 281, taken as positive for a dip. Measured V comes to 3.3 yr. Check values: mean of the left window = 87.3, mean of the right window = 86.3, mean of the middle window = 73.8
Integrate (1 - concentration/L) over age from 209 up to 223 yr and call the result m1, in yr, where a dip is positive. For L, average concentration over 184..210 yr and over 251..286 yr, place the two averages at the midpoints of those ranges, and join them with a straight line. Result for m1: 2.93 yr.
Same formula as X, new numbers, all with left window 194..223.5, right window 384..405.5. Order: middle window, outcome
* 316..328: -1.1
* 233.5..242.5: -4.0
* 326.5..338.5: -0.9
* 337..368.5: -0.9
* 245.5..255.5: -1.4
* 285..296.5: -0.2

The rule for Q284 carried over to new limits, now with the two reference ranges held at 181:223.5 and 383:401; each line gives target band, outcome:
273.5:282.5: 0.029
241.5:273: -0.075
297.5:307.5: 0.053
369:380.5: 0.017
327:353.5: -0.031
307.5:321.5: -0.067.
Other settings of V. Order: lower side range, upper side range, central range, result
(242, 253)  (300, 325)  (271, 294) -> 2.2 yr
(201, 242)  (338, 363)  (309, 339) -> -1.2 yr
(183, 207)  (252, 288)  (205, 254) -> -1.8 yr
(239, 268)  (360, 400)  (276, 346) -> 2.2 yr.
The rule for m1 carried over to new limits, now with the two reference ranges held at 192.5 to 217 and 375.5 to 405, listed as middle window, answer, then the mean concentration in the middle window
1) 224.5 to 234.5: -2.7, 84.2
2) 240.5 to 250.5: -2.1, 82.7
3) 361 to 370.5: 0.0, 86.4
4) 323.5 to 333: -0.7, 86.7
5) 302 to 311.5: -0.1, 78.6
